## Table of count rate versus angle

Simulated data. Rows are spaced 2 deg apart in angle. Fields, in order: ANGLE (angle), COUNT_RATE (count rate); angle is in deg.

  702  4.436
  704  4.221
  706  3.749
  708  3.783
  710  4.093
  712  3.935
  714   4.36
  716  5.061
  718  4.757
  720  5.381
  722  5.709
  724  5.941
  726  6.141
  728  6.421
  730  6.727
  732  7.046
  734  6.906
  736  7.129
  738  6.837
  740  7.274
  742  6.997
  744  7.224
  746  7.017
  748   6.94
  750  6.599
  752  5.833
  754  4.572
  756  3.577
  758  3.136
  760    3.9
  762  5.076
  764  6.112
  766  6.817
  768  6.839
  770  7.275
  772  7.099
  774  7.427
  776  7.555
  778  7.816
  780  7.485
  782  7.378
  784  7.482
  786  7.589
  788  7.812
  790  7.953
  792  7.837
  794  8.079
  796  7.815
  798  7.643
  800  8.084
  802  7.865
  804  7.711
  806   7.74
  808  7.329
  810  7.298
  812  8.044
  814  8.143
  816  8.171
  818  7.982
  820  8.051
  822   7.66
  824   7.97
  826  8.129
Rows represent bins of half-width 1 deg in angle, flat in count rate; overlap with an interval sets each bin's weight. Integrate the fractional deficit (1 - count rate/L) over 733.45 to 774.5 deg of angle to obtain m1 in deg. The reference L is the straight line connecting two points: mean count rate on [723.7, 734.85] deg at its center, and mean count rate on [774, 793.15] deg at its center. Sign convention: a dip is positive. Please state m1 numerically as 4.91 deg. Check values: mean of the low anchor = 6.56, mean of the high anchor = 7.65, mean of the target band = 6.2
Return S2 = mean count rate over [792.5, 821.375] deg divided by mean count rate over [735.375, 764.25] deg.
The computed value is 1.3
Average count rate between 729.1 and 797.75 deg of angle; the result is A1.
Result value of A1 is 6.75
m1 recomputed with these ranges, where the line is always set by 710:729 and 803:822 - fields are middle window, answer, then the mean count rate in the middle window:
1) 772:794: -2.0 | 7.63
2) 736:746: -2.1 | 7.08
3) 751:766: 3.7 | 4.75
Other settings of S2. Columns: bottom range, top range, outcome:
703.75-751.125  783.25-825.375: 1.33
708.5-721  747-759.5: 1.11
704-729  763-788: 1.48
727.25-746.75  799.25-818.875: 1.12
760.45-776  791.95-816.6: 1.18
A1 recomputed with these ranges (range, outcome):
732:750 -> 7.02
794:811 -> 7.71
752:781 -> 6.04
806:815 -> 7.71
